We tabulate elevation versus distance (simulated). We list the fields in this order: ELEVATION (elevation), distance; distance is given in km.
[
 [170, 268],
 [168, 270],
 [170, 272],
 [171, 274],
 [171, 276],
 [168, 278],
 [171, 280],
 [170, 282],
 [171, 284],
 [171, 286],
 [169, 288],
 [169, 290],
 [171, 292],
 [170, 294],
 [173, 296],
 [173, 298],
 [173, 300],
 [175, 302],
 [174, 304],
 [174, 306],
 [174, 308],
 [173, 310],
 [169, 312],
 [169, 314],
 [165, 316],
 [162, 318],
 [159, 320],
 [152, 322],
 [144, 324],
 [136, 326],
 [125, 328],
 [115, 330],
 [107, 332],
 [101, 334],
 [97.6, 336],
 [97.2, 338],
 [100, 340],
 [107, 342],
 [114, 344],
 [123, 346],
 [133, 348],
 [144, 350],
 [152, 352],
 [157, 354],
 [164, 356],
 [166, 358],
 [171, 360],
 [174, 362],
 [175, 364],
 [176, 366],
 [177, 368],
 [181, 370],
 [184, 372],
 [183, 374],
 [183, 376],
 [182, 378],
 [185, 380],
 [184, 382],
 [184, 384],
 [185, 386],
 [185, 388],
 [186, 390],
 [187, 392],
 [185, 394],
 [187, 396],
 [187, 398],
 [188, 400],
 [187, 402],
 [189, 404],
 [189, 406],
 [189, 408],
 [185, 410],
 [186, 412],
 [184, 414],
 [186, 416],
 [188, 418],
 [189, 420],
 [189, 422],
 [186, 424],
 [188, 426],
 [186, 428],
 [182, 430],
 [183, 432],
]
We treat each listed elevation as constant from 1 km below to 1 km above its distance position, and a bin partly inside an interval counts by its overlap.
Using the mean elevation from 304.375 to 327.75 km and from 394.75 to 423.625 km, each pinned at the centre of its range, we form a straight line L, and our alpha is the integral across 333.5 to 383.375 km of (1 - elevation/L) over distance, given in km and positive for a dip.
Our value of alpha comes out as 5.8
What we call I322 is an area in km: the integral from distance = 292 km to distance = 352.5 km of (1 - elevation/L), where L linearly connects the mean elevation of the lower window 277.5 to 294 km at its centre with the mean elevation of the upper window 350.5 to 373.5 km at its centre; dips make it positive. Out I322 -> 9.04 km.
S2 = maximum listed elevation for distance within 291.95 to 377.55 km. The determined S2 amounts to 184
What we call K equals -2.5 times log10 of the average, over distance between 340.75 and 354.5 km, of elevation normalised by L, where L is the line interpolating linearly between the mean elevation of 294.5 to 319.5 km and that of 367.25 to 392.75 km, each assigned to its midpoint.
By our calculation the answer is 0.33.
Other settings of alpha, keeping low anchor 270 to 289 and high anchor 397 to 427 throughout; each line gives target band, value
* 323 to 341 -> 6.43 km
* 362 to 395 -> 0.11 km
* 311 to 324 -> 1.02 km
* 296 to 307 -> -0.05 km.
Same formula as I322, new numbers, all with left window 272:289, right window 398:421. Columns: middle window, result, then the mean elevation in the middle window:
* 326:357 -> 9.65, 123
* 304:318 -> 0.32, 170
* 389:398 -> -0.06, 186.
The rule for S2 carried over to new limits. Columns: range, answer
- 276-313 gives 175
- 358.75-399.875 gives 187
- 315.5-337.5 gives 165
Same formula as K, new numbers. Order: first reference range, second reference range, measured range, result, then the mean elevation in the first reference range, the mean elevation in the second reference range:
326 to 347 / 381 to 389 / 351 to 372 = -0.15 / 110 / 184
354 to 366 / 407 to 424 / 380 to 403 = -0.04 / 169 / 187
